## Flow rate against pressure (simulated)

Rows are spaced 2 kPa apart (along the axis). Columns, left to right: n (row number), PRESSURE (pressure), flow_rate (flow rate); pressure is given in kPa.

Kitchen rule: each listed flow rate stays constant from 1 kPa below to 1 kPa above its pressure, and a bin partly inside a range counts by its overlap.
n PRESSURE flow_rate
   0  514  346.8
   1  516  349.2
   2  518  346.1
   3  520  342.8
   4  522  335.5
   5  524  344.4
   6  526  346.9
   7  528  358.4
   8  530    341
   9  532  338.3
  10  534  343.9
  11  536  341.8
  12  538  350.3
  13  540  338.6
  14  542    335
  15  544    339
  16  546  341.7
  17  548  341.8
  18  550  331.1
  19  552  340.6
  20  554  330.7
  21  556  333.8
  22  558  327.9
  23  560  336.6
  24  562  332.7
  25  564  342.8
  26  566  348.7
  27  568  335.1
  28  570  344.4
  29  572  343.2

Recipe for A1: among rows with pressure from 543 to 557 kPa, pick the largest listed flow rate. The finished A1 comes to 341.8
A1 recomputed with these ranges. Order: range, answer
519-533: 358.4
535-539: 350.3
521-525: 344.4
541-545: 339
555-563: 336.6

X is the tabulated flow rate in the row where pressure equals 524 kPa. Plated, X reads 344.4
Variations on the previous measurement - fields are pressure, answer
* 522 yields 335.5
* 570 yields 344.4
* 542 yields 335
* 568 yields 335.1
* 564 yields 342.8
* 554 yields 330.7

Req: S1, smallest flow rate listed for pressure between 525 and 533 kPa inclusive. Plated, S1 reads 338.3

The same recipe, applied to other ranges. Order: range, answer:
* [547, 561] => 327.9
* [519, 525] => 335.5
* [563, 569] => 335.1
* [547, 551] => 331.1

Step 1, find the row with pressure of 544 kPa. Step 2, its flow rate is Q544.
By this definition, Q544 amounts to 339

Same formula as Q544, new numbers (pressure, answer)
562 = 332.7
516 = 349.2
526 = 346.9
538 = 350.3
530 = 341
